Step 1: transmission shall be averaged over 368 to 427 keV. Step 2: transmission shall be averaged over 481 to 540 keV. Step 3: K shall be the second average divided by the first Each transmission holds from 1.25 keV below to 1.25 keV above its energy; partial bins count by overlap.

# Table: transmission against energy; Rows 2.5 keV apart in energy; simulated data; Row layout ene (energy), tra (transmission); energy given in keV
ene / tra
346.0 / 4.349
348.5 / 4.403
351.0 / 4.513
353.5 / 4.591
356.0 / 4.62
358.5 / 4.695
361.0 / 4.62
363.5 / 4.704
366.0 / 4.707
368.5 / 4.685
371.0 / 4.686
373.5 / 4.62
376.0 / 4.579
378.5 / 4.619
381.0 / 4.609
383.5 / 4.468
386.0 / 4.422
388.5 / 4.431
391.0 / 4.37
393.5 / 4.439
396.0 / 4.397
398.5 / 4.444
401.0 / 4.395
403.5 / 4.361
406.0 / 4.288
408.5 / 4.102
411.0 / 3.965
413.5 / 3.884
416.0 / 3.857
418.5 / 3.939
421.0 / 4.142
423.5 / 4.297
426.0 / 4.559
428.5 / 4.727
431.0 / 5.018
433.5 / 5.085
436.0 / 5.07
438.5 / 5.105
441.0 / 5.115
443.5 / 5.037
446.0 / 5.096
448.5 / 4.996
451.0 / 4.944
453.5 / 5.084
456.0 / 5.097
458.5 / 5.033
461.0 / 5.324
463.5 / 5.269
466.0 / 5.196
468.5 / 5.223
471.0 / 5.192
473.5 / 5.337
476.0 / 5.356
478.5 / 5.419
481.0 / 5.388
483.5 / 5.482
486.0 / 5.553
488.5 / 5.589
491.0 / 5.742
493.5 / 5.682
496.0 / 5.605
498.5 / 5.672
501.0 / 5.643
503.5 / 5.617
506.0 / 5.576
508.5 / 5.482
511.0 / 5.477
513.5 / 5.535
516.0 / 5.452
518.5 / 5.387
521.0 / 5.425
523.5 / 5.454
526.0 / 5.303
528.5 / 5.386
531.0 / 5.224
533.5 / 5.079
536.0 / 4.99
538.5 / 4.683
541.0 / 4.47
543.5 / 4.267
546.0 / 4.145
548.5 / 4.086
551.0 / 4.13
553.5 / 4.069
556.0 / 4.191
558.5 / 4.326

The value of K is 1.2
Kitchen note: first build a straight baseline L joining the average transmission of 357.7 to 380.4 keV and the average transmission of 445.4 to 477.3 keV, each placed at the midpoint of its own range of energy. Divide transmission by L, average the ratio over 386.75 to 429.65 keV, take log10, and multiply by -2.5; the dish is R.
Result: 0.14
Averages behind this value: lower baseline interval 4.66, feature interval 4.27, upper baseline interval 5.17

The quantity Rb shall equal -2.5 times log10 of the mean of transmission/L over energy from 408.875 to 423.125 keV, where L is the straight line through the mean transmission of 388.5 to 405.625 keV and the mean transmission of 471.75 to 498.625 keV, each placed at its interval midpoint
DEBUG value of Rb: 0.16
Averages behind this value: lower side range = 4.4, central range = 3.99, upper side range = 5.52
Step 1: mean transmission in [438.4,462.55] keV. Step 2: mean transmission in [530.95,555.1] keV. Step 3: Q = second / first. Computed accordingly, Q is 0.88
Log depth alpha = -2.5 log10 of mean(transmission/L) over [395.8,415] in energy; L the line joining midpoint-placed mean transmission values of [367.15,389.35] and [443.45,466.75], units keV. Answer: 0.132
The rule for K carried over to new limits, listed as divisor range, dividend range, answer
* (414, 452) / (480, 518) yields 1.18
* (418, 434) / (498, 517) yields 1.22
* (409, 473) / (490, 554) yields 1.07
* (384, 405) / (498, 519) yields 1.26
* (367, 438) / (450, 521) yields 1.21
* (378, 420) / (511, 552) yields 1.16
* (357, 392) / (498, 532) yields 1.19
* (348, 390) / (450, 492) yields 1.16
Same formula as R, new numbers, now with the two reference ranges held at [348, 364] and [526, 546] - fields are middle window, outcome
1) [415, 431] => 0.090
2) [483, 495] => -0.174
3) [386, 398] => 0.056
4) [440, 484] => -0.098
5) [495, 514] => -0.161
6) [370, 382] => 0.001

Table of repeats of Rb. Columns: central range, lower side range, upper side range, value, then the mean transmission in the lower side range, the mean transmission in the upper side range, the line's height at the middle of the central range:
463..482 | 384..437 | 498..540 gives -0.07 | 4.39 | 5.36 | 4.95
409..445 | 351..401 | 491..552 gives 0.05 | 4.56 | 5.17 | 4.77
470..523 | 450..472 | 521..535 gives -0.06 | 5.15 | 5.3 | 5.23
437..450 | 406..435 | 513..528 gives -0.11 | 4.33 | 5.42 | 4.58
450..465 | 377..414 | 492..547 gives -0.07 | 4.36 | 5.26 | 4.81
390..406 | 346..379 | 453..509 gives 0.11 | 4.61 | 5.42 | 4.85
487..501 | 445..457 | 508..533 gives -0.08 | 5.04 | 5.4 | 5.26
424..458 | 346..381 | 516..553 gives -0.06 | 4.61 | 4.86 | 4.72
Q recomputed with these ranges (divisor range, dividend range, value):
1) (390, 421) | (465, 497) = 1.30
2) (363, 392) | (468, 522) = 1.20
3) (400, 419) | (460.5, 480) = 1.29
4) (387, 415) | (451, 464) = 1.20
